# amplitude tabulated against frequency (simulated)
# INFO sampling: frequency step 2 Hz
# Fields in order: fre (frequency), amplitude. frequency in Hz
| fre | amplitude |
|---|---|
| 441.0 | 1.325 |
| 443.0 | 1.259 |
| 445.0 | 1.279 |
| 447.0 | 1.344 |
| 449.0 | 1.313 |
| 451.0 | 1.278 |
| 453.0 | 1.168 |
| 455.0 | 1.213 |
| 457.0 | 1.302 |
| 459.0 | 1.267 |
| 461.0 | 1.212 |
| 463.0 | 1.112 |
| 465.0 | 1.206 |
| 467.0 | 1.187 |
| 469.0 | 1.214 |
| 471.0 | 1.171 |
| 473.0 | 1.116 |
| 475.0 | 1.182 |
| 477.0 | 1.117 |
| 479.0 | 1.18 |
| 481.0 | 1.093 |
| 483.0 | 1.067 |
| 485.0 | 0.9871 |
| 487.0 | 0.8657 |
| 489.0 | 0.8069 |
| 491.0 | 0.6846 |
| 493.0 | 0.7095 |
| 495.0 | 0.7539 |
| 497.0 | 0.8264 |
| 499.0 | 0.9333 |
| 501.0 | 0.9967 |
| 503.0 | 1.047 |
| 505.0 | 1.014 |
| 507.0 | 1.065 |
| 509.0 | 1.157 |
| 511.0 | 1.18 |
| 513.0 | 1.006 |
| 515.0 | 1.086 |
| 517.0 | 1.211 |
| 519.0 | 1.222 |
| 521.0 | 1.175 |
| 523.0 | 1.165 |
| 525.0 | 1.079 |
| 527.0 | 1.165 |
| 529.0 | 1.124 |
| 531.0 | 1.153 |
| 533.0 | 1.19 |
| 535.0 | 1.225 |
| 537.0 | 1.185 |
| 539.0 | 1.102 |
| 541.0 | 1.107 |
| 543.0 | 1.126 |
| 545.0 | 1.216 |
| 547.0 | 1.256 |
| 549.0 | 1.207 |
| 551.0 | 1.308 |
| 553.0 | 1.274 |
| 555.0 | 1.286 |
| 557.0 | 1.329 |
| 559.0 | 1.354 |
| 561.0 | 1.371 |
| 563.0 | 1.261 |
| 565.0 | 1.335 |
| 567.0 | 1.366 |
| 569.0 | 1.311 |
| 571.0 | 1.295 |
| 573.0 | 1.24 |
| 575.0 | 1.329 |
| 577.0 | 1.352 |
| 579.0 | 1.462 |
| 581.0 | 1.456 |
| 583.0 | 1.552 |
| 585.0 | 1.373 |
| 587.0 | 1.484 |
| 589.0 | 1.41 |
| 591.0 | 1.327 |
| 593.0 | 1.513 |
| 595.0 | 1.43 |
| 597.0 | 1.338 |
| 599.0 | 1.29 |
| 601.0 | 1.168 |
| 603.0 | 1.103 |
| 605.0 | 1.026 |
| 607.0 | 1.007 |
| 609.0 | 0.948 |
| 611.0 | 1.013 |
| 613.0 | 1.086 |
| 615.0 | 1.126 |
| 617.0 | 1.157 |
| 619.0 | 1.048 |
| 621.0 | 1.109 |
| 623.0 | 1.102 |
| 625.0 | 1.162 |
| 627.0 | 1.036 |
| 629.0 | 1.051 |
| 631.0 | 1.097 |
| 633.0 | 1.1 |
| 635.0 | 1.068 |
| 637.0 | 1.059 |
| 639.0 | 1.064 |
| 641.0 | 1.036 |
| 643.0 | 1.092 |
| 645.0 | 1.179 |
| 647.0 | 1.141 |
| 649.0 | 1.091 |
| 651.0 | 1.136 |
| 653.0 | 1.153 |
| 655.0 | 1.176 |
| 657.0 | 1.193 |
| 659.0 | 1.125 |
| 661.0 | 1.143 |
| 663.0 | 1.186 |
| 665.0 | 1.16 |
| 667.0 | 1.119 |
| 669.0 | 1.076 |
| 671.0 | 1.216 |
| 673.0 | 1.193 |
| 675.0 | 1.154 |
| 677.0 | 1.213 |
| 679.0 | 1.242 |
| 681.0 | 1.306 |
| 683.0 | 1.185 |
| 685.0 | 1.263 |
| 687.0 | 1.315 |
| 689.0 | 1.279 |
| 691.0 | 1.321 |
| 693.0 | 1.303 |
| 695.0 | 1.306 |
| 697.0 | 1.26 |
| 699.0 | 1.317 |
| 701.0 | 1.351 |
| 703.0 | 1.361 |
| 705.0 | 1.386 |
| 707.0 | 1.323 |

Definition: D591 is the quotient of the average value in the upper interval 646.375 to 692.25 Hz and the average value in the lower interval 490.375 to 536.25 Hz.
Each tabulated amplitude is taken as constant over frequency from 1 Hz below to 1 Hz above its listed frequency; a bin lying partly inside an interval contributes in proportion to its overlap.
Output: 1.1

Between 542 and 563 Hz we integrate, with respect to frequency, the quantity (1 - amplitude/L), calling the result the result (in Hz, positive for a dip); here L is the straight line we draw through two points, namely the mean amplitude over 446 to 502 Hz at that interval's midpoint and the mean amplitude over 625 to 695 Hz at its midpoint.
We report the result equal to -2.9 Hz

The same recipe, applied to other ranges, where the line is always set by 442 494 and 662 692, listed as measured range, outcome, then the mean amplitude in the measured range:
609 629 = 1.8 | 1.08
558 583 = -3.9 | 1.35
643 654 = 0.6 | 1.14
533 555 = -0.8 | 1.2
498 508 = 1.2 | 1.01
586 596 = -2.1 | 1.43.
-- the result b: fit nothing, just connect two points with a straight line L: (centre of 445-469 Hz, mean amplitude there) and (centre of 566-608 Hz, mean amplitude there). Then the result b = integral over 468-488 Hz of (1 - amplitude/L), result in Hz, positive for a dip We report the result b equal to 2.4 Hz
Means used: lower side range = 1.24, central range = 1.1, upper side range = 1.33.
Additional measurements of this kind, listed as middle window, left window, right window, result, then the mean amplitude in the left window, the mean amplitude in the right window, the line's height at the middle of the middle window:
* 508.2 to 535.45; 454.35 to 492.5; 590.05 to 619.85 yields -0.6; 1.1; 1.17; 1.13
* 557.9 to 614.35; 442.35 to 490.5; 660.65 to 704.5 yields -4.1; 1.16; 1.24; 1.21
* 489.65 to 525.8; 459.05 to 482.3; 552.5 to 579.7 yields 6.3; 1.17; 1.33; 1.23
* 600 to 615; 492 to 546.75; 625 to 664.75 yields 0.7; 1.08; 1.11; 1.11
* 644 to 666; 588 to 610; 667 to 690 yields 1.2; 1.23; 1.22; 1.22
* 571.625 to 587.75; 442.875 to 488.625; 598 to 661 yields -4.0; 1.17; 1.1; 1.12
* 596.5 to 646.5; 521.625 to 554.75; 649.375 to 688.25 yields 3.7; 1.18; 1.19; 1.18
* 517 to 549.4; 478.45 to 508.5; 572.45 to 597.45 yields -0.8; 0.935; 1.41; 1.14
